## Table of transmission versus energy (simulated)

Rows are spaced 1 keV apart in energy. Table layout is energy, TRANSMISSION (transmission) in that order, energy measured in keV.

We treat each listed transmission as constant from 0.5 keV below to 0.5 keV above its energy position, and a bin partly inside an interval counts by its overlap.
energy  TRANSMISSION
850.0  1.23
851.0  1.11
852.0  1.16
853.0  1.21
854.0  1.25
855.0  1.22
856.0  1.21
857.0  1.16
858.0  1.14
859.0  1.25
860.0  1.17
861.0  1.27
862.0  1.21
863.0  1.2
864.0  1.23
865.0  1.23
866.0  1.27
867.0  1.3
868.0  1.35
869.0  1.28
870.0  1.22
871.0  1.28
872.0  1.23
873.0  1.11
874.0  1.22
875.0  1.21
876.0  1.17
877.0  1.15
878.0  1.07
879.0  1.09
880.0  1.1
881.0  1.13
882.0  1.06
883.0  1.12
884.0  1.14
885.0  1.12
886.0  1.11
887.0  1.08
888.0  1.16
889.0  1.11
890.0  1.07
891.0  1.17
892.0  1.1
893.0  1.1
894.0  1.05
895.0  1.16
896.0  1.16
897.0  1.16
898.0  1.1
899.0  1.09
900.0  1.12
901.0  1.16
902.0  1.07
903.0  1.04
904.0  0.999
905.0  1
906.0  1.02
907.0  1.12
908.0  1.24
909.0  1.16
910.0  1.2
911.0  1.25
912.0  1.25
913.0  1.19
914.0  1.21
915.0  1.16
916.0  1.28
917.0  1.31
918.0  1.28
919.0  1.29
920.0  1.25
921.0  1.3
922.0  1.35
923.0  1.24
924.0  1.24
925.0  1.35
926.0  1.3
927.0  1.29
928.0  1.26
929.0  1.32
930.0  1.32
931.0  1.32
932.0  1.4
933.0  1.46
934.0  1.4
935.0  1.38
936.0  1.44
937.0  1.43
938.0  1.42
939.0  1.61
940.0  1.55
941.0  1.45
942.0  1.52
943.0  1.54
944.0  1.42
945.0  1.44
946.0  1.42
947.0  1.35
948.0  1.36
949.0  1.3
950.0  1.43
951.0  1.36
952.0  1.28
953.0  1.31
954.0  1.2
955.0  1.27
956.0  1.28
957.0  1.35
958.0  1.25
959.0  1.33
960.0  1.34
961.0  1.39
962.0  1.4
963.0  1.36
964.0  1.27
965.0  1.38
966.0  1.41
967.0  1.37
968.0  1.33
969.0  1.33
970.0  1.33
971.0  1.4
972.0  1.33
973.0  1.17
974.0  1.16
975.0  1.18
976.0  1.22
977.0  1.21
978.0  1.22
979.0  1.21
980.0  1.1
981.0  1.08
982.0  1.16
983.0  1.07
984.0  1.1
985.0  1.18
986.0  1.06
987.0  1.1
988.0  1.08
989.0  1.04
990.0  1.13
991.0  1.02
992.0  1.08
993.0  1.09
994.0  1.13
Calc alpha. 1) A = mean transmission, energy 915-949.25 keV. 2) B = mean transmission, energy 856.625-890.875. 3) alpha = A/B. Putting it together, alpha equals 1.2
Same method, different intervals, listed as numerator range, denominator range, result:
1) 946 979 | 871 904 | 1.16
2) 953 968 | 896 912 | 1.18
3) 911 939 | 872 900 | 1.17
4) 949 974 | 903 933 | 1.07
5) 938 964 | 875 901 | 1.23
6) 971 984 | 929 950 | 0.83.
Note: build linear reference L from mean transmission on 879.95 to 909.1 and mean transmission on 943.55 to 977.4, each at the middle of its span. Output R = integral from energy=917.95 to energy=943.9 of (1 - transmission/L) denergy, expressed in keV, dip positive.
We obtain -3.2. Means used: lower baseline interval 1.11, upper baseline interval 1.32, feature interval 1.38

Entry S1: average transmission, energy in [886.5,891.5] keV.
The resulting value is 1.12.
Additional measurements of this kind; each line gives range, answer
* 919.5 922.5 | 1.3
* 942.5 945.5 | 1.47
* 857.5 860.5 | 1.19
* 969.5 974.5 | 1.28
